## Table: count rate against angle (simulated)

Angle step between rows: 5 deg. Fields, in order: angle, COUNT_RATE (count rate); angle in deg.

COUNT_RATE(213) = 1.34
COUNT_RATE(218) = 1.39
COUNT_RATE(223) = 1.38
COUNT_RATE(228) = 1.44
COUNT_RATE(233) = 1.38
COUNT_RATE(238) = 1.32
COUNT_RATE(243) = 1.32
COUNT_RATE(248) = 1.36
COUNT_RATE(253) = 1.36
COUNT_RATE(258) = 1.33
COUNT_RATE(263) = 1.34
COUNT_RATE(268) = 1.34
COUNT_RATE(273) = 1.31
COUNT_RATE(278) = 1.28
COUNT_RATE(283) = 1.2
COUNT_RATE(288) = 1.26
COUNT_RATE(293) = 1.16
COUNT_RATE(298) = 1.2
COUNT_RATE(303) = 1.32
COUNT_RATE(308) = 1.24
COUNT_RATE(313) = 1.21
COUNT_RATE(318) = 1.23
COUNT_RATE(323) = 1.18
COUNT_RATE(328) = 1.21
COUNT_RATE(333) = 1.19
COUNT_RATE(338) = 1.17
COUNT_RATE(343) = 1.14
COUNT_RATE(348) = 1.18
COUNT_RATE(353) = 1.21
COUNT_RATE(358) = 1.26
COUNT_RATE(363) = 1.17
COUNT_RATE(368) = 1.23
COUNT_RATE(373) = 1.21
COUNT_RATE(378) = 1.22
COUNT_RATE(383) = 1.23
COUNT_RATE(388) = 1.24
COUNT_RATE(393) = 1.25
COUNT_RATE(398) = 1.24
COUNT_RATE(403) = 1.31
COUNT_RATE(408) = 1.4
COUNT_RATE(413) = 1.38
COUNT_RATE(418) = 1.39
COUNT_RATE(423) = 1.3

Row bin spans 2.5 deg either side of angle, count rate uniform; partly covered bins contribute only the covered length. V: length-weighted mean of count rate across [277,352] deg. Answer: 1.21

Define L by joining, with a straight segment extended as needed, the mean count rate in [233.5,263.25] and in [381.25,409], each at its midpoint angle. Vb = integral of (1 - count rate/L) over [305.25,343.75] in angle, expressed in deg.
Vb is 3.1 deg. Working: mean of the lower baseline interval 1.34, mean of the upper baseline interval 1.27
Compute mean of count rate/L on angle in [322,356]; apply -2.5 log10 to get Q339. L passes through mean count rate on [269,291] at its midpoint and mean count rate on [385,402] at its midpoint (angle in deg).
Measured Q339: 0.06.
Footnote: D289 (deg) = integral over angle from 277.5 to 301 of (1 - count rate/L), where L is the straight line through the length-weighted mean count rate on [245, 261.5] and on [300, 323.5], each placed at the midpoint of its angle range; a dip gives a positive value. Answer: 1.2 deg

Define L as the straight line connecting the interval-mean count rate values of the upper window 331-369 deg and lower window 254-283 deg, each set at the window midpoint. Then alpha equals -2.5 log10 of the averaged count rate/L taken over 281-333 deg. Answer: 0.03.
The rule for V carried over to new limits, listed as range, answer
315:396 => 1.21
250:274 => 1.34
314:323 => 1.21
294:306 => 1.25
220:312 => 1.31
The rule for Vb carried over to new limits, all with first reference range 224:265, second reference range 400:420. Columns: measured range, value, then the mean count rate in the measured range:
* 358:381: 2.5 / 1.21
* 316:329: 1.5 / 1.21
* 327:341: 1.8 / 1.19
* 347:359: 1.3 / 1.22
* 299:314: 1.2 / 1.26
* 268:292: 1.7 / 1.26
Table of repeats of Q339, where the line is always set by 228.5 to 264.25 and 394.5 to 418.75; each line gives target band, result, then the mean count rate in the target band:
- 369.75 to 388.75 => 0.10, 1.22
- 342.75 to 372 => 0.12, 1.2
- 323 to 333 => 0.12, 1.2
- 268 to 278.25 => 0.03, 1.31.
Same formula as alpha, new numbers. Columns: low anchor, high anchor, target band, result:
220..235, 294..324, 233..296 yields 0.018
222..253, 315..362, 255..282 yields 0.000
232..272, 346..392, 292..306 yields 0.049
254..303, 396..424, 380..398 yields 0.076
